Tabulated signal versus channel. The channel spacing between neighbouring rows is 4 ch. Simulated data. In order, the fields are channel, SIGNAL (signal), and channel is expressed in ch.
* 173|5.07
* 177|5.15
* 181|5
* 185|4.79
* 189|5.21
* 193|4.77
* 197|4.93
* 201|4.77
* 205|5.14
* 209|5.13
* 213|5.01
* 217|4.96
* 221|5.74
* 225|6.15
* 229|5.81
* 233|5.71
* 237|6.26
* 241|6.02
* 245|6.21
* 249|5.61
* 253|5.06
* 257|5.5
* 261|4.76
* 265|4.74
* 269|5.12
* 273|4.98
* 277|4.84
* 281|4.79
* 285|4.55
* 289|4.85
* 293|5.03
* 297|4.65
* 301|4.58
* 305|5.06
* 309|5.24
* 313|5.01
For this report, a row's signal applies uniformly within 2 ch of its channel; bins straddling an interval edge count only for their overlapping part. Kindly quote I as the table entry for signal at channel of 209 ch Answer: 5.13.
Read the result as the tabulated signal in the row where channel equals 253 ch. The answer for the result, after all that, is 5.06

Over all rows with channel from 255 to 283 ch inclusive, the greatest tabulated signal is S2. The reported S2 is 5.5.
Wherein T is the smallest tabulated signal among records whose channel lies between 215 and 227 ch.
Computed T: 4.96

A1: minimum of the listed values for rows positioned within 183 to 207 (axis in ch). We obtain 4.77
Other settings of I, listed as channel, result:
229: 5.81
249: 5.61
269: 5.12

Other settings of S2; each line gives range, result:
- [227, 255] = 6.26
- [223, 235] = 6.15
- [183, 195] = 5.21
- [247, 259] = 5.61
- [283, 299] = 5.03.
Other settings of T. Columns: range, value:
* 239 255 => 5.06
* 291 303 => 4.58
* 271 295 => 4.55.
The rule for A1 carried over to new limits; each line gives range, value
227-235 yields 5.71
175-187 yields 4.79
